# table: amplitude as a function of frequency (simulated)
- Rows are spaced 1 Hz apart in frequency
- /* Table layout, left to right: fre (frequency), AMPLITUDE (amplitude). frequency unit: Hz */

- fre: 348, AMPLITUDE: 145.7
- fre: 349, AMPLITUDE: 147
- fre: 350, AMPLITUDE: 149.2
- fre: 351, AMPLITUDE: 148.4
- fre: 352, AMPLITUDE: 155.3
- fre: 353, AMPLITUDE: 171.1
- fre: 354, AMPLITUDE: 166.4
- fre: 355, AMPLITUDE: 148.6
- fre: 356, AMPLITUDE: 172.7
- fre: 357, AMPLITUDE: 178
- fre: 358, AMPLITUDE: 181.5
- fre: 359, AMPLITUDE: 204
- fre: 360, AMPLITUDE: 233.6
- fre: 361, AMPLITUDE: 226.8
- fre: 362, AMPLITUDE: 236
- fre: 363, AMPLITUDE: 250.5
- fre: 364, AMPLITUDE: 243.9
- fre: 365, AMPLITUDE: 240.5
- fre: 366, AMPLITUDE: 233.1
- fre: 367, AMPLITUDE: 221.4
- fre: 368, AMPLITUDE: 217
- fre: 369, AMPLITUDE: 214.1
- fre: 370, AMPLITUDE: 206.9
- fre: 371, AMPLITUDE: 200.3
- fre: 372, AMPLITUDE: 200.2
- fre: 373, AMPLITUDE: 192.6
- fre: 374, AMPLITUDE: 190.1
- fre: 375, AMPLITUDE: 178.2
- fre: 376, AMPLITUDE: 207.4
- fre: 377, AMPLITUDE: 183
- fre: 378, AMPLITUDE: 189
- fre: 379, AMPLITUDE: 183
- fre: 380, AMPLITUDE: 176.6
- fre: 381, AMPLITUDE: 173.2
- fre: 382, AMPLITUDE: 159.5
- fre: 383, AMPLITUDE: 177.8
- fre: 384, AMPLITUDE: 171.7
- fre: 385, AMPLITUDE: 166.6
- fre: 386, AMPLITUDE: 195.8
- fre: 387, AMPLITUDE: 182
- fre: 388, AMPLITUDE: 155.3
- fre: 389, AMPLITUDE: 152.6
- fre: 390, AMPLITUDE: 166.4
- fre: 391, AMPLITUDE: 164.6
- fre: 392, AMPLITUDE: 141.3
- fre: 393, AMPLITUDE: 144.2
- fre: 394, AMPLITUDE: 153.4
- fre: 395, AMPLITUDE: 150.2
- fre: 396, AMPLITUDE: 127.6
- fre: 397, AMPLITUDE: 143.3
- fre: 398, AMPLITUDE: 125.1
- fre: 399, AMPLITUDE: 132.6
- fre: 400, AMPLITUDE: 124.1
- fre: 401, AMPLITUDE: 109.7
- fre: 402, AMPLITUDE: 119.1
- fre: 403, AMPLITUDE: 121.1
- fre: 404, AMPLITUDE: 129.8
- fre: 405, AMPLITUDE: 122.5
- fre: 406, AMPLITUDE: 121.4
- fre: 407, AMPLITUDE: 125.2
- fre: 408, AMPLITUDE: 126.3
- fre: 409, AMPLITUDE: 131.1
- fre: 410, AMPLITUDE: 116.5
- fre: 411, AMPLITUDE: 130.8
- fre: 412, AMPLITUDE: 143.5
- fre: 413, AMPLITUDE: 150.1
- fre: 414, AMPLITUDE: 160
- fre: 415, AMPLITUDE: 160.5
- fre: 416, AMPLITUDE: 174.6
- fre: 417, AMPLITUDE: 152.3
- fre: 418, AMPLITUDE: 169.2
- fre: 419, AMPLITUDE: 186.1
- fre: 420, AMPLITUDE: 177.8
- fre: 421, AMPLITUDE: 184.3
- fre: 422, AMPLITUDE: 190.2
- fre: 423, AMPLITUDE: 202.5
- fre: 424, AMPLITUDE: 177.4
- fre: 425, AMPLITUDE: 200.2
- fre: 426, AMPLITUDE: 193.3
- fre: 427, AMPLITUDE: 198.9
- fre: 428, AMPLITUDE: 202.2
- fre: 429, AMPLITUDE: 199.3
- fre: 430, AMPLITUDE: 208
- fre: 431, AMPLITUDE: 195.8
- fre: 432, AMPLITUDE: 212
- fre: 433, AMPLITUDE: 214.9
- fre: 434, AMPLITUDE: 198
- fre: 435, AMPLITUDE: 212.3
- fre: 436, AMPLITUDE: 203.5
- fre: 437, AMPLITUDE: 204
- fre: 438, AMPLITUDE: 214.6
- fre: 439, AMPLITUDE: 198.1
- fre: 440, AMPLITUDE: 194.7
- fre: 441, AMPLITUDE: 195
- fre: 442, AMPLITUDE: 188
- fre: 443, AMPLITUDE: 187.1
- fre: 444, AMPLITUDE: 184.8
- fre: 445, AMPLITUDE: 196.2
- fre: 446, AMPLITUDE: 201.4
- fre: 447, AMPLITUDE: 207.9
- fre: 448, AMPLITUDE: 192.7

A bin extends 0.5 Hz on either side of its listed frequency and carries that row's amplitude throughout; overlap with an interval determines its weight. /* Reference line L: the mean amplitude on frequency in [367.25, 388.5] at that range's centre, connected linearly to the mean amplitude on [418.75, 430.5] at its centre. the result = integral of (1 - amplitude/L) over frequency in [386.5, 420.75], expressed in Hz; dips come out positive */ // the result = 8.4 Hz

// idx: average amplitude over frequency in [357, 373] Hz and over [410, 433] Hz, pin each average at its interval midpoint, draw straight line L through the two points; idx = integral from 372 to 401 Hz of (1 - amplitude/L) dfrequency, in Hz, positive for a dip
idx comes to 5.7 Hz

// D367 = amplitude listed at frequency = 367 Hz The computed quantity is 221.4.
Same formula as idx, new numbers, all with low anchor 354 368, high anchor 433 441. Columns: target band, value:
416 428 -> 1.18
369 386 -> 1.94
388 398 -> 2.88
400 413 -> 5.10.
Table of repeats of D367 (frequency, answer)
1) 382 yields 159.5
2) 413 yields 150.1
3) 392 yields 141.3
